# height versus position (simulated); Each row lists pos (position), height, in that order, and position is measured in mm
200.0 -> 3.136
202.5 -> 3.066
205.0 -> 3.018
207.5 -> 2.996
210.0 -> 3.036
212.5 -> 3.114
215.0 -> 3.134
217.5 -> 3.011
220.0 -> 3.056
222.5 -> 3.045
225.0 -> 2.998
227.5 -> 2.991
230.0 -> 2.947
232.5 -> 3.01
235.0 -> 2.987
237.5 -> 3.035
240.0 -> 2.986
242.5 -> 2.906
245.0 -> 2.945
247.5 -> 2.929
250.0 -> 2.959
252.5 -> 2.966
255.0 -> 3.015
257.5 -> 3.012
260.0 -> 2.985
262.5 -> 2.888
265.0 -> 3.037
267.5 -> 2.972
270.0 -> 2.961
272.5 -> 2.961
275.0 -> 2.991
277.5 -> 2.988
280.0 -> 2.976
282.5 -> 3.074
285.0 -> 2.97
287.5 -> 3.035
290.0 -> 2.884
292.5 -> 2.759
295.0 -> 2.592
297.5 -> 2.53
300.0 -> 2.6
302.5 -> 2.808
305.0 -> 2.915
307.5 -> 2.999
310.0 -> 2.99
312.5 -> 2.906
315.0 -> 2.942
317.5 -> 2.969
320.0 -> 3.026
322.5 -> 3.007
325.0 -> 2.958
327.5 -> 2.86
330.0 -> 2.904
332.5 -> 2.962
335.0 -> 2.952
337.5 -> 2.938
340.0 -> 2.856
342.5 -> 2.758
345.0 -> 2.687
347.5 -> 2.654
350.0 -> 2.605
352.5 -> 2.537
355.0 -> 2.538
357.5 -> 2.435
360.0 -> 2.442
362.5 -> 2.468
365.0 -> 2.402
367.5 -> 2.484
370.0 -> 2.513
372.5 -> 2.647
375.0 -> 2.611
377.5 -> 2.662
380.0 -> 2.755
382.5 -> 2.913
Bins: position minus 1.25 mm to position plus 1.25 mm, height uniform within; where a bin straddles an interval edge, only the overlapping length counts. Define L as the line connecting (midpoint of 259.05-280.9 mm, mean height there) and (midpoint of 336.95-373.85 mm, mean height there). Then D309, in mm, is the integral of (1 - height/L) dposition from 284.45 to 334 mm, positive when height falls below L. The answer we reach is -1.5 mm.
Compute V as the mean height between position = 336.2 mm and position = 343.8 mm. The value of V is 2.85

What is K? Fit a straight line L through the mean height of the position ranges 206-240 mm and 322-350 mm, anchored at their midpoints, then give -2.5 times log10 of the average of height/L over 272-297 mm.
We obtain 0.01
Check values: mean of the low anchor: 3.03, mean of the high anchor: 2.85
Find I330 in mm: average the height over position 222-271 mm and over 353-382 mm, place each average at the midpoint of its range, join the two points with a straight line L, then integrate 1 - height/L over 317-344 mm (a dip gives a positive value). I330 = -2.4 mm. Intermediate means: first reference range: 2.98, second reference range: 2.55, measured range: 2.92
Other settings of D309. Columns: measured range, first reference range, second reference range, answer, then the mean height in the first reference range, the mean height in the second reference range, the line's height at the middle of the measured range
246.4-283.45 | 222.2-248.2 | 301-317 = -0.3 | 2.98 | 2.92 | 2.96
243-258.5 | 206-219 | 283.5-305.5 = -0.2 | 3.06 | 2.79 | 2.93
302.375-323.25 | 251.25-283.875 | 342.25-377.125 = -1.4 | 2.99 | 2.55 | 2.77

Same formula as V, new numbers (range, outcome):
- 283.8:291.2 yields 2.96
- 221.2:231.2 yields 3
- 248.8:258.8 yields 2.99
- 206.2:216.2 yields 3.07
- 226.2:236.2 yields 2.98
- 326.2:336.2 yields 2.92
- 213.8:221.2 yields 3.07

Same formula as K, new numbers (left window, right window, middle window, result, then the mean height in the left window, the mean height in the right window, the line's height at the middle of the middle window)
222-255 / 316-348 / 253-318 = 0.01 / 2.98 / 2.89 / 2.93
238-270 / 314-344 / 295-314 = 0.05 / 2.97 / 2.93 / 2.94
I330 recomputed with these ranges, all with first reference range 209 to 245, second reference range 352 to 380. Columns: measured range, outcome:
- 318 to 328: -1.1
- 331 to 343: -1.2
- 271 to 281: -0.5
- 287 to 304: 0.3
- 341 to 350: -0.3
